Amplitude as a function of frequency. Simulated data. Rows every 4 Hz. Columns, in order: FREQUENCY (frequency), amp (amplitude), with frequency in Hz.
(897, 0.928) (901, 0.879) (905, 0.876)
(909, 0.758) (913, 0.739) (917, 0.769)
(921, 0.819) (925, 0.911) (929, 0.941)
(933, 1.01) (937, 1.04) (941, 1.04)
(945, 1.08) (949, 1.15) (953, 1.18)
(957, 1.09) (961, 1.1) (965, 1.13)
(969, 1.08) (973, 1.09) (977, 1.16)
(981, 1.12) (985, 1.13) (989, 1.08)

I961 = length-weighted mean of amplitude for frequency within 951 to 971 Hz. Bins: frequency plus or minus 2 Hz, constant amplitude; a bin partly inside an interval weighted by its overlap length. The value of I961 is 1.12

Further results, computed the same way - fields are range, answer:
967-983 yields 1.11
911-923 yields 0.776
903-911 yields 0.817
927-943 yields 1.01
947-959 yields 1.14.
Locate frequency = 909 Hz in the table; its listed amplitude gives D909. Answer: 0.758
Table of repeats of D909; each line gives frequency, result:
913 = 0.739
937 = 1.04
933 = 1.01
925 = 0.911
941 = 1.04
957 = 1.09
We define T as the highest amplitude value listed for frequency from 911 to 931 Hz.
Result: 0.941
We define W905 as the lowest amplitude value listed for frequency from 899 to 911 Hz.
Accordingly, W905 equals 0.758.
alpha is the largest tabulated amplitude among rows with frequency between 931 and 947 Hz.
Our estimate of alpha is 1.08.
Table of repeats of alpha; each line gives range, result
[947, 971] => 1.18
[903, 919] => 0.876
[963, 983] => 1.16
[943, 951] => 1.15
